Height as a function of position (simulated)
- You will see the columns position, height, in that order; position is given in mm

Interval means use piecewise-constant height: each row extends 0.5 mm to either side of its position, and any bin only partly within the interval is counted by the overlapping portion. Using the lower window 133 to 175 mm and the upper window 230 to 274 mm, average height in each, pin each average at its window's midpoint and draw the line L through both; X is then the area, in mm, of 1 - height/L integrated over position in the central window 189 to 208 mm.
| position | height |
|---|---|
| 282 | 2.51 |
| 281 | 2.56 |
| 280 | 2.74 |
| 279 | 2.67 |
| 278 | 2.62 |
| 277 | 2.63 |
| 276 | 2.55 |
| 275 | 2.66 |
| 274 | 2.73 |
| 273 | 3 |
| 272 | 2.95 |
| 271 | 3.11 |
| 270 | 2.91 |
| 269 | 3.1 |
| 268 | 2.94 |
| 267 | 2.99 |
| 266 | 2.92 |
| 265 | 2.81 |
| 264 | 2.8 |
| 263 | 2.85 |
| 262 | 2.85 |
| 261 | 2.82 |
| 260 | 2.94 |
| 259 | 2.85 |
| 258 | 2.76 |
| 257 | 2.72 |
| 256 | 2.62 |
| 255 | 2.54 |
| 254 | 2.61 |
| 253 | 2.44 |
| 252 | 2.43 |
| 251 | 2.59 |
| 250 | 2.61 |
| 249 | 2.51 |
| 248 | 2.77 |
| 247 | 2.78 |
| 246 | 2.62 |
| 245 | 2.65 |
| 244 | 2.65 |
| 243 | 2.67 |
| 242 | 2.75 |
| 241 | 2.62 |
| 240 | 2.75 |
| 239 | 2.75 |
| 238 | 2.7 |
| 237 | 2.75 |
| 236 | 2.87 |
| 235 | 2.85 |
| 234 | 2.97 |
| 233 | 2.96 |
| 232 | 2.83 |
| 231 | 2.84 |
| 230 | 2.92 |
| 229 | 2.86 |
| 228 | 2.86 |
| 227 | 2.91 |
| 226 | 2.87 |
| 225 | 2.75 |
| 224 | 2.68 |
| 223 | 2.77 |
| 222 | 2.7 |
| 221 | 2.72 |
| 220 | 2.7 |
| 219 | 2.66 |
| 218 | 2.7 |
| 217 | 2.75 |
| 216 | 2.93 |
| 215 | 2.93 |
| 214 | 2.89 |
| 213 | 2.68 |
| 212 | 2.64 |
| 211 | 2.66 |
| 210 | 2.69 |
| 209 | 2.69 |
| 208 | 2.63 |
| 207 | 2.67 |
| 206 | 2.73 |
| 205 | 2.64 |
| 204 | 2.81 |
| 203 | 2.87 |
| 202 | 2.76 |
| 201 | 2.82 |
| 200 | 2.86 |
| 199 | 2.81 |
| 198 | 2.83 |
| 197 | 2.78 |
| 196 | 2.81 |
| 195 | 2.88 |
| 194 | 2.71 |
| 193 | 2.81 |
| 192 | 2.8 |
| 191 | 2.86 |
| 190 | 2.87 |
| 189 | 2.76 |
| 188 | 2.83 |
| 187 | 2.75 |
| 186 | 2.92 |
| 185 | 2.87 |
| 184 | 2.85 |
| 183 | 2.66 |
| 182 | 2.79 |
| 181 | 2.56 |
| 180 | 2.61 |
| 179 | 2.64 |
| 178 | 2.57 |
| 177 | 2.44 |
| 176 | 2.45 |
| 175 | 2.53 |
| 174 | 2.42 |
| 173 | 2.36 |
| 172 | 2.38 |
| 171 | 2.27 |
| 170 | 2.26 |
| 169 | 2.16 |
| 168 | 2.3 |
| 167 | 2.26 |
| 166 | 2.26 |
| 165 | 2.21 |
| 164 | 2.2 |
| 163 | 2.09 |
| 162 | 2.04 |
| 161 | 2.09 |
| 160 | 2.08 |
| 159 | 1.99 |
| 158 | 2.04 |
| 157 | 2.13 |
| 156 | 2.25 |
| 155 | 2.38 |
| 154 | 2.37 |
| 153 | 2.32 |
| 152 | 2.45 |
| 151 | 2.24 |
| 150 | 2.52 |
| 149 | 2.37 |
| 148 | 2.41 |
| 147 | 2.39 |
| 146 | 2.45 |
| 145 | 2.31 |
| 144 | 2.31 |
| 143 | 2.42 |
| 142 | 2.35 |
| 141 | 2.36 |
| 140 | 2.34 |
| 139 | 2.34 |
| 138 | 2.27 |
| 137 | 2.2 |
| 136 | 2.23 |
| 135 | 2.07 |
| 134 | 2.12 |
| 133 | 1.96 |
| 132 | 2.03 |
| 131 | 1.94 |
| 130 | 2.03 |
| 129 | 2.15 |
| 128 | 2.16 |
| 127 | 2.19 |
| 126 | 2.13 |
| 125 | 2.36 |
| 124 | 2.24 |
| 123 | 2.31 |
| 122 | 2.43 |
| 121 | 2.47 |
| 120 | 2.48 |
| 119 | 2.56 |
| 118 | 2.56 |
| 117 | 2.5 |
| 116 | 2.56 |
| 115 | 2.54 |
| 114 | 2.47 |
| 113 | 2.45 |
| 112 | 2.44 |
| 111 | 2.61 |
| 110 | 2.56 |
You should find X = -2.2 mm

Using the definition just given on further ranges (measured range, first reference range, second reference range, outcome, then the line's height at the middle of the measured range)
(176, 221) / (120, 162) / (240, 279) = -4.7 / 2.49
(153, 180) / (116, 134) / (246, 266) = 1.4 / 2.41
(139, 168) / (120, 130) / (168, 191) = 1.9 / 2.44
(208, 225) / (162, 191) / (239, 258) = -1.0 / 2.58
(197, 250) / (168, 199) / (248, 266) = -1.7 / 2.67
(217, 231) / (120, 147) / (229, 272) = -0.6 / 2.65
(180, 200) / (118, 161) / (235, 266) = -2.6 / 2.47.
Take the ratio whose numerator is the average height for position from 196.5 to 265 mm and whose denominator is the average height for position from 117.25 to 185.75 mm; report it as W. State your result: 1.2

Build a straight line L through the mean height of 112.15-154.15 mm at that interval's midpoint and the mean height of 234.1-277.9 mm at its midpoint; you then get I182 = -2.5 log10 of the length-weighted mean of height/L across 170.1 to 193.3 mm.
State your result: -0.06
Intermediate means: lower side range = 2.32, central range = 2.64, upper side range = 2.75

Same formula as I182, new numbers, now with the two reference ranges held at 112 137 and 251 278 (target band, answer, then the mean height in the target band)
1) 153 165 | 0.12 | 2.16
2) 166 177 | 0.05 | 2.34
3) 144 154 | 0.00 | 2.38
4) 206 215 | -0.05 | 2.71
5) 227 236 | -0.09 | 2.89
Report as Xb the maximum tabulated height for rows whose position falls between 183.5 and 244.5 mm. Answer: 2.97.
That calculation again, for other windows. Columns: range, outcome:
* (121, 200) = 2.92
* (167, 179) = 2.64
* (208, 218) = 2.93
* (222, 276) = 3.11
